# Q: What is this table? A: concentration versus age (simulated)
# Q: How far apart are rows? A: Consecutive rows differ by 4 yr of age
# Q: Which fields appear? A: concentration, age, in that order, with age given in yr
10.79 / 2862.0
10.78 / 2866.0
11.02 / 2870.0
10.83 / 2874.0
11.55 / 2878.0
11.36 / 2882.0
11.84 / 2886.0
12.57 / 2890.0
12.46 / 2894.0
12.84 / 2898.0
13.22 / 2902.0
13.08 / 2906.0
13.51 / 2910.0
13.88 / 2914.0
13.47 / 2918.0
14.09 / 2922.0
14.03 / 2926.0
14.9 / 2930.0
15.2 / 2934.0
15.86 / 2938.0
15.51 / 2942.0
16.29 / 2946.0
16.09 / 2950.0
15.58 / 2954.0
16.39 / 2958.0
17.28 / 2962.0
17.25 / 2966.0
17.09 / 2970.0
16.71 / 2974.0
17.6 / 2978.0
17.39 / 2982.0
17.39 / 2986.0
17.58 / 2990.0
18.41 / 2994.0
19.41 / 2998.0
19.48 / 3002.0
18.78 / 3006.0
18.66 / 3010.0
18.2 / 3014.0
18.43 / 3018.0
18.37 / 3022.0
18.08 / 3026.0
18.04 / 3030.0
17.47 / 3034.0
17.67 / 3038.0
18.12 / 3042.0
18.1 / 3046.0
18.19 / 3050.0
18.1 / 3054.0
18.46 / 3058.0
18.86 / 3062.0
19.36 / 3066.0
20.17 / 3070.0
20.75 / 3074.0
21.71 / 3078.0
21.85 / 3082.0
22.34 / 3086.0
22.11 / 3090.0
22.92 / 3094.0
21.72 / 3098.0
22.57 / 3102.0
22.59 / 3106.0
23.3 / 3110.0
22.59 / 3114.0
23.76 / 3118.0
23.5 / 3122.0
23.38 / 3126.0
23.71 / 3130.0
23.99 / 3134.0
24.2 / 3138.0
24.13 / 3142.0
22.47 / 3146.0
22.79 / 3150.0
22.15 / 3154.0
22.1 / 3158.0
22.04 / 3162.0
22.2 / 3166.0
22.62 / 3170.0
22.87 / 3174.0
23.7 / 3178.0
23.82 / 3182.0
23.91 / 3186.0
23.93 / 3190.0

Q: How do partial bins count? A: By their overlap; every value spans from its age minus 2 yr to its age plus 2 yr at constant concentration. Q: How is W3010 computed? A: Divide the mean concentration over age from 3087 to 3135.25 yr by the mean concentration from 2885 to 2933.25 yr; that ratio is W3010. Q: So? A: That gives 1.71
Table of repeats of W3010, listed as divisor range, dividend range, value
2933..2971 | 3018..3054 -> 1.11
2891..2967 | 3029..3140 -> 1.43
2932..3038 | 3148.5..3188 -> 1.31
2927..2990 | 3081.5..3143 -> 1.40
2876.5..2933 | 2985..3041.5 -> 1.40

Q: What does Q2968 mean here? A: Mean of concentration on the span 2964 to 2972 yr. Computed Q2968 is 17.2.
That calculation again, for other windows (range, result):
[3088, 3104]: 22.3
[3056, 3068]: 18.9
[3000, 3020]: 18.7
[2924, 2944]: 15.1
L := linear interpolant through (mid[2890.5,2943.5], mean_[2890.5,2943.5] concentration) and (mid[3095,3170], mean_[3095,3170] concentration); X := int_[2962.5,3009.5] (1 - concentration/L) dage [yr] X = -3.0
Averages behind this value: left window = 13.9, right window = 22.9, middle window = 17.9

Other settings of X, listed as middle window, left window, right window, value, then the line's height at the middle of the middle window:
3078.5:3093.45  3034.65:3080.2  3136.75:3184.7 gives -1.5 yr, 20.1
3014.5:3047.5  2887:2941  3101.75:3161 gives 1.3 yr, 18.8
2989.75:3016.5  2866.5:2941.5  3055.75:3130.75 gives -1.6 yr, 17.7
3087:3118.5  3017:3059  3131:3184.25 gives -2.9 yr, 20.8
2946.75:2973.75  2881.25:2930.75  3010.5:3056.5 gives -2.4 yr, 15.3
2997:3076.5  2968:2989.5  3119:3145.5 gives 4.2 yr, 19.7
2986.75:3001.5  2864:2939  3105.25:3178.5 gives -1.4 yr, 16.8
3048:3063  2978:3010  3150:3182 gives 1.1 yr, 19.9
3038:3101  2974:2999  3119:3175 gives 1.2 yr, 20.5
